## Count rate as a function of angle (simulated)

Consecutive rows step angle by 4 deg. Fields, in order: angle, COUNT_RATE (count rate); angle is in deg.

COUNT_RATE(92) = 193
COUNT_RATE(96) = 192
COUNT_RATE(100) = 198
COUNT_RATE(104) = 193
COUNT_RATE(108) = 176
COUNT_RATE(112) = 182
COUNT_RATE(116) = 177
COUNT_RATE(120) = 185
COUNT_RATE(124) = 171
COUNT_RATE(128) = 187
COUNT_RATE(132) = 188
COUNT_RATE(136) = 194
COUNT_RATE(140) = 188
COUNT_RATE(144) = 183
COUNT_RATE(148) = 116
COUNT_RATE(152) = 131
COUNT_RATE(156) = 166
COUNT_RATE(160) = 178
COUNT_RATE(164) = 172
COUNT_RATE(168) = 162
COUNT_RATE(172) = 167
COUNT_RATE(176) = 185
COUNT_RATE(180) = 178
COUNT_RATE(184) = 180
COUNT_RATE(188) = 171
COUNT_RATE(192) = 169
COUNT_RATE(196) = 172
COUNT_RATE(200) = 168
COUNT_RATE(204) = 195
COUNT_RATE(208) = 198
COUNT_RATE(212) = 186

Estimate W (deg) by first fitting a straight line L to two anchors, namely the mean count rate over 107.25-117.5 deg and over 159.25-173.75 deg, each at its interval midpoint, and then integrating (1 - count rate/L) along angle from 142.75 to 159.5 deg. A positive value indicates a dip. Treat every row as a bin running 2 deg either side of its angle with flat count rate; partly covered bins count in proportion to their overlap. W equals 2.1 deg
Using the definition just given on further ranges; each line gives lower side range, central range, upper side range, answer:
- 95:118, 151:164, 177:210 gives 1.4 deg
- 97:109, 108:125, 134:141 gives 1.1 deg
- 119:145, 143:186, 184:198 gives 3.1 deg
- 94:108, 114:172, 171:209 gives 4.4 deg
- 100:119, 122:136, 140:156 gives -1.4 deg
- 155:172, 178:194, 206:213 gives 0.6 deg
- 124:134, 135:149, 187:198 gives 0.7 deg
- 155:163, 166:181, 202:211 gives 0.6 deg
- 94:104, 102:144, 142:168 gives -1.3 deg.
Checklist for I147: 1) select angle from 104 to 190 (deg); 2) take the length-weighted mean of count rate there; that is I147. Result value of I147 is 174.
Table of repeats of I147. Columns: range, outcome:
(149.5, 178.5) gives 165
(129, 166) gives 169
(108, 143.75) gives 184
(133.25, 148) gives 179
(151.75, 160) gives 159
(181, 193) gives 174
